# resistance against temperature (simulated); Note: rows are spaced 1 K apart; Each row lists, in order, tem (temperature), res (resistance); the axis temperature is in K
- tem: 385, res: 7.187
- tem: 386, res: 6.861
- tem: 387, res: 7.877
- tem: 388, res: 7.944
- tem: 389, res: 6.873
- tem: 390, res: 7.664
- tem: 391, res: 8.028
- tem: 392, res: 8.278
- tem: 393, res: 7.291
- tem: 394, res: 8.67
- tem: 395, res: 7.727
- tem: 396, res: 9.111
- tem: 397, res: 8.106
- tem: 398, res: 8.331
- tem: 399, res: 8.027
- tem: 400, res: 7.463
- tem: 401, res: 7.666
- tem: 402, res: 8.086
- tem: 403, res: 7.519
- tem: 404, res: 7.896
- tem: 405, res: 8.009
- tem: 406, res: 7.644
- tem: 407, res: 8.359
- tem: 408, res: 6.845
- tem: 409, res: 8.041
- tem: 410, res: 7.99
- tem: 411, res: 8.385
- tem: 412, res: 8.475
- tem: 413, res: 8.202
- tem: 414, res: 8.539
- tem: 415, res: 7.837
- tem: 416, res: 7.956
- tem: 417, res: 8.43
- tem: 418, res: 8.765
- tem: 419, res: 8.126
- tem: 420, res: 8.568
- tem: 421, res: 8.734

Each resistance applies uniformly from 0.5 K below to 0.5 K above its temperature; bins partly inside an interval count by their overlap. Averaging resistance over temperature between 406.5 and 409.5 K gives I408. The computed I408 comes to 7.75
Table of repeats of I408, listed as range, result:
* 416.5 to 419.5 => 8.44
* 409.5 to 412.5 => 8.28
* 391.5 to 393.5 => 7.78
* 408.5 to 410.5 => 8.02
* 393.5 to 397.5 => 8.4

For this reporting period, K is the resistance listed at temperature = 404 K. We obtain 7.896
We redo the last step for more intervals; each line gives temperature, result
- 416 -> 7.956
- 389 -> 6.873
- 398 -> 8.331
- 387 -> 7.877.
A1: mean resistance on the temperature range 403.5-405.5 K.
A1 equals 7.95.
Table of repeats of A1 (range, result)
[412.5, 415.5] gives 8.19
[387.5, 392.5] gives 7.76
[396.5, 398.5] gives 8.22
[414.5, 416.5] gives 7.9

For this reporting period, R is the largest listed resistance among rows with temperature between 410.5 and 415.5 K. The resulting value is 8.539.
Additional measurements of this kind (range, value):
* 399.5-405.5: 8.086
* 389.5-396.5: 9.111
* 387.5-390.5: 7.944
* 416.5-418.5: 8.765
